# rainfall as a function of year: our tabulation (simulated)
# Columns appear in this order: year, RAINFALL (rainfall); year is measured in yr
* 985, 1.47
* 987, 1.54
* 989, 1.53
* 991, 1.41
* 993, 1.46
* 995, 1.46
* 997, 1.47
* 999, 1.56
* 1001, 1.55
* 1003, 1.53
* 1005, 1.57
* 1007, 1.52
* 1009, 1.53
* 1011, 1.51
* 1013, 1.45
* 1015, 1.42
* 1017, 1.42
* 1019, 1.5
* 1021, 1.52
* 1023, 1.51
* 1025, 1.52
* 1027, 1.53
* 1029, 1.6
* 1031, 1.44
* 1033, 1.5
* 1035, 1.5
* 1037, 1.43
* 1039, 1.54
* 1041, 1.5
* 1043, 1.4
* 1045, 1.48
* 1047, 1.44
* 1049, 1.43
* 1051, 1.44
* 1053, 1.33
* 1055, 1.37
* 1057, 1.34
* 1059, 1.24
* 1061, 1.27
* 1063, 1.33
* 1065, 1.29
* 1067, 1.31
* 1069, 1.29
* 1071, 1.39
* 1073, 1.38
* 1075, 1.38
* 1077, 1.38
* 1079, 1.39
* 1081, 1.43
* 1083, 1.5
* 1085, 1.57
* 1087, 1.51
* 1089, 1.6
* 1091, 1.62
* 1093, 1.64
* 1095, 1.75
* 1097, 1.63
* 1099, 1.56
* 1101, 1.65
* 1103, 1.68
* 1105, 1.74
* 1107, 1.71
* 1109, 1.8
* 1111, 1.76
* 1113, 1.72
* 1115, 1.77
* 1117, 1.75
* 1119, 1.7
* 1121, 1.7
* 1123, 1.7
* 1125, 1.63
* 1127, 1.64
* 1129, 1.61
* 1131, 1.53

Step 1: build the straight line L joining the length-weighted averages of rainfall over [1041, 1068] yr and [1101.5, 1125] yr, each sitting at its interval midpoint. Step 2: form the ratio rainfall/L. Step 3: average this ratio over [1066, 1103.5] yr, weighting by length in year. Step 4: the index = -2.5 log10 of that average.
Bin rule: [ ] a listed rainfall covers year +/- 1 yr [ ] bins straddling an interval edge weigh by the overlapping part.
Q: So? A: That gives 0.03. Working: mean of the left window 1.36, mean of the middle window 1.51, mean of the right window 1.72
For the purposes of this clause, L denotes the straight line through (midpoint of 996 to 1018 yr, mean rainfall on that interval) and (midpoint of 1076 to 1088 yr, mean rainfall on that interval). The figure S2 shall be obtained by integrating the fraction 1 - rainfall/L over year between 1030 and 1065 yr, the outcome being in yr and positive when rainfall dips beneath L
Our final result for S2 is 1.8 yr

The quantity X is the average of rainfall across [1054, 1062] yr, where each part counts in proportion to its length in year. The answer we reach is 1.31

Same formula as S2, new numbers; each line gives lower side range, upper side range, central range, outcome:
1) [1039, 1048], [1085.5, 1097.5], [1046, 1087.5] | 4.34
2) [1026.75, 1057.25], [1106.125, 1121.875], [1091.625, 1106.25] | 0.14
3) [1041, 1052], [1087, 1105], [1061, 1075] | 1.81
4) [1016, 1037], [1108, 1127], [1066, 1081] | 2.32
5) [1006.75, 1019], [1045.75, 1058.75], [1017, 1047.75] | -1.34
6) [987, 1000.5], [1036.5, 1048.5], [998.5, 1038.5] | -0.78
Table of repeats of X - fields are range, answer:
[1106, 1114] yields 1.75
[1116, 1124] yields 1.71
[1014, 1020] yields 1.45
